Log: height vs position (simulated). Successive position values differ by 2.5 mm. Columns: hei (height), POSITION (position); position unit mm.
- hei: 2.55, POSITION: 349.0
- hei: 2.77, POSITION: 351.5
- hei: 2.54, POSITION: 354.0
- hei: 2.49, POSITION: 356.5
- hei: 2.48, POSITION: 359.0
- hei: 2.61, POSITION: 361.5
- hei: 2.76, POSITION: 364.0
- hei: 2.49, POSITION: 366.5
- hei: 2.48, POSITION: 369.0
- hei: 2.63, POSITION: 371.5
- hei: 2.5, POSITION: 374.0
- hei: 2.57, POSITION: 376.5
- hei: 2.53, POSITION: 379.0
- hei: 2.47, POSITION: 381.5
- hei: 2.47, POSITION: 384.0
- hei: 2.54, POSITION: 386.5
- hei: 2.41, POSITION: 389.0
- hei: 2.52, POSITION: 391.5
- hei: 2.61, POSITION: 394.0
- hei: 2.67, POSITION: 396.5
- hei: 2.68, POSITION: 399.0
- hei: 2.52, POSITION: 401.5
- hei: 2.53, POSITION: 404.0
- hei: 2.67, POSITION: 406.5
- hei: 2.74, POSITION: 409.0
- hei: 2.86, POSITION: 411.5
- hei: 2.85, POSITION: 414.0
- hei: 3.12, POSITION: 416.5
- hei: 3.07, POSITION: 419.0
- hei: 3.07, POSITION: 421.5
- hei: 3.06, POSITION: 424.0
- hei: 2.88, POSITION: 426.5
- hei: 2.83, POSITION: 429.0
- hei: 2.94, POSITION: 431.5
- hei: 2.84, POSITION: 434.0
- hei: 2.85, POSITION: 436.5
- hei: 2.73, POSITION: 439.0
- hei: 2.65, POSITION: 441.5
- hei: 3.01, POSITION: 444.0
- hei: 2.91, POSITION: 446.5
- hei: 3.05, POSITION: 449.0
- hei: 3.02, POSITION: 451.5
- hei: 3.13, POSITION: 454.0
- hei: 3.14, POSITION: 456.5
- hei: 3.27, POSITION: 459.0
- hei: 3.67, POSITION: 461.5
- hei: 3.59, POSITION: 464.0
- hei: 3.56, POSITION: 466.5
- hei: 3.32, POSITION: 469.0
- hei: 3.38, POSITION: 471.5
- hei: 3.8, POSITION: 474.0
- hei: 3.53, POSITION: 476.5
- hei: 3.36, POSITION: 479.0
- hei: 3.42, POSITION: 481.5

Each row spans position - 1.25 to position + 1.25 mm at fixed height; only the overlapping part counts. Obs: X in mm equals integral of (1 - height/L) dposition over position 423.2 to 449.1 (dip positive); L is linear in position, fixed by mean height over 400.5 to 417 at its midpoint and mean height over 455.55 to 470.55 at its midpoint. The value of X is 1.8 mm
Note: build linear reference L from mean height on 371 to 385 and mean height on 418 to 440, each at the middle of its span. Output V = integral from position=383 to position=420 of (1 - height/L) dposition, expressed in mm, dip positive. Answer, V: 0.4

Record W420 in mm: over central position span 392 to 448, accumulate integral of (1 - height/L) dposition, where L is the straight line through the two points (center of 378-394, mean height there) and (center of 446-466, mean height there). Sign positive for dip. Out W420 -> 0.7 mm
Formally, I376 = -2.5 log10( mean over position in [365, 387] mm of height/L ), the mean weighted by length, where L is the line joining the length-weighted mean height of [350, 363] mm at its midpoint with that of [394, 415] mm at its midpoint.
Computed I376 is 0.04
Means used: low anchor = 2.58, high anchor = 2.68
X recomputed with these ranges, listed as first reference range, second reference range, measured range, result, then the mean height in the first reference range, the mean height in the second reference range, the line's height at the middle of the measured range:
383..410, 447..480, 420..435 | 0.0 mm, 2.58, 3.36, 2.94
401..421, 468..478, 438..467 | 1.3 mm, 2.82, 3.51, 3.28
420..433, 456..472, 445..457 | 0.8 mm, 2.96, 3.43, 3.27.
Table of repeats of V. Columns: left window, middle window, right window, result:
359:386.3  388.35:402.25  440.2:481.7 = 0.80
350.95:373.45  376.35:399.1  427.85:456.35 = 1.23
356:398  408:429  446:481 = -0.15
